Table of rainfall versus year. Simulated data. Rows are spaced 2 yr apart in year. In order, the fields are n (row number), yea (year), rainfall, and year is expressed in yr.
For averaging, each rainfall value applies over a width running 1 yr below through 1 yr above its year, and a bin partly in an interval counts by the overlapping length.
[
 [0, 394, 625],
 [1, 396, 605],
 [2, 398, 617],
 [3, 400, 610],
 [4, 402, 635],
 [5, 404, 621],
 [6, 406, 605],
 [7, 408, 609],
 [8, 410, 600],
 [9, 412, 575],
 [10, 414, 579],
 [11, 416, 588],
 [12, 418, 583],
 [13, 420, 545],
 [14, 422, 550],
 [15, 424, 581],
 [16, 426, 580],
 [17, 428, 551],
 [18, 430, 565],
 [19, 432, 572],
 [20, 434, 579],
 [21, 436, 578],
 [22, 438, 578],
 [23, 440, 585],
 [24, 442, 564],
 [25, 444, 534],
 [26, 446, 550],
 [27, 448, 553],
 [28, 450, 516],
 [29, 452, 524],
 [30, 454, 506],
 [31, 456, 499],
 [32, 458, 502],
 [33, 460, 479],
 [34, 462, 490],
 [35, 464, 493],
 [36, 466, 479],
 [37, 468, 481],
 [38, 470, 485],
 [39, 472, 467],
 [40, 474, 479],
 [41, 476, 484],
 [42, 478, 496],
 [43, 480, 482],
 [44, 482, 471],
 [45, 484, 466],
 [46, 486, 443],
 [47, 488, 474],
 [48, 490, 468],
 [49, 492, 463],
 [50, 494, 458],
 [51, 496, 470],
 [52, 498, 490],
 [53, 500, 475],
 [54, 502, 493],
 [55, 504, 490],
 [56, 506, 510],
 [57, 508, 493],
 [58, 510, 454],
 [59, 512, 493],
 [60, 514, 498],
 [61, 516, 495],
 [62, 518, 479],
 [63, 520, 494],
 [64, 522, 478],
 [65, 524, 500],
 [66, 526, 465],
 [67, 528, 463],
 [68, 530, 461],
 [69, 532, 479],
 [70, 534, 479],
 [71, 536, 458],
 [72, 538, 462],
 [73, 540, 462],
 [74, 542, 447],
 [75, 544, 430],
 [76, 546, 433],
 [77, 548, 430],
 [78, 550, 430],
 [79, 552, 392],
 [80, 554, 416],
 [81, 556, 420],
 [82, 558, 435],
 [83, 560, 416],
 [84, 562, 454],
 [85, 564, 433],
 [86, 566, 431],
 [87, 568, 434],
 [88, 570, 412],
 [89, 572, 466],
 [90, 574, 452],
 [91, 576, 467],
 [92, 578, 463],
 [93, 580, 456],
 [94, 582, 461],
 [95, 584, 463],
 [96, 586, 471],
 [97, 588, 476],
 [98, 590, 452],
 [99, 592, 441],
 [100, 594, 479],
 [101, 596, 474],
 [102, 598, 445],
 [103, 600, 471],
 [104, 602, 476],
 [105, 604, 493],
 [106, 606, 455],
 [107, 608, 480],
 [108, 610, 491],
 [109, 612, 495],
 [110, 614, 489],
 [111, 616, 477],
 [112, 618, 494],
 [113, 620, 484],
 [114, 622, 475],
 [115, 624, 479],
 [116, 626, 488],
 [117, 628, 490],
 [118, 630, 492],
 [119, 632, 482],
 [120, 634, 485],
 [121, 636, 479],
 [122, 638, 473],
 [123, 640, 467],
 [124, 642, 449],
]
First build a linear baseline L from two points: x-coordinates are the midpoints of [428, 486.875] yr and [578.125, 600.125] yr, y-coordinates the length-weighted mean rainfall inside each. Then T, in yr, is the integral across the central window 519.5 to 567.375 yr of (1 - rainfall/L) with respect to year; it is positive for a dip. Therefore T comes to 3.2 yr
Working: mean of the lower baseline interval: 515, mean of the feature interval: 448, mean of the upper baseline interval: 462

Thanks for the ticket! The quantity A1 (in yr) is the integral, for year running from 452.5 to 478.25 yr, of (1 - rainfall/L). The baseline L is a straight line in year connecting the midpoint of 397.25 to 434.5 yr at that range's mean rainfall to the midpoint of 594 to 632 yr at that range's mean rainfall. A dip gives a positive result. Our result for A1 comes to 3.3 yr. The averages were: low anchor 586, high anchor 480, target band 488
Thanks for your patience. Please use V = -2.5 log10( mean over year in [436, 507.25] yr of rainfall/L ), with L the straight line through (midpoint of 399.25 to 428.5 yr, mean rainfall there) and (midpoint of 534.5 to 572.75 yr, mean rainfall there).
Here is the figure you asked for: 0.06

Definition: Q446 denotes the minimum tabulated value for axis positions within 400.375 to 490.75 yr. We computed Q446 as 443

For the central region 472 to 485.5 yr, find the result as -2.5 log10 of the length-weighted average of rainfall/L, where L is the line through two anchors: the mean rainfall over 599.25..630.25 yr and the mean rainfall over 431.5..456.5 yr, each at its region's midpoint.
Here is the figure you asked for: 0.13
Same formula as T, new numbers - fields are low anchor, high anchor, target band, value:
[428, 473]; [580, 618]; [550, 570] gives 2.51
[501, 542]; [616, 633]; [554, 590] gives 2.64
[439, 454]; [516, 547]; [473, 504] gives 1.90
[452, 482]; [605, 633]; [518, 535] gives 0.31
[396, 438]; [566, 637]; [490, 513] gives 2.28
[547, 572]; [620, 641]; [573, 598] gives -0.87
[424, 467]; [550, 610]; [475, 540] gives 2.67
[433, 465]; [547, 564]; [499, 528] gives -1.17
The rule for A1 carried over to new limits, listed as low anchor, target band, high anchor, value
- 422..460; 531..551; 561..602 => 1.31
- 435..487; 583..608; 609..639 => 1.12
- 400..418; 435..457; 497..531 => 0.62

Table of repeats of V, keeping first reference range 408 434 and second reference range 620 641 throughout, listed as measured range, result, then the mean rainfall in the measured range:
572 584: 0.099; 461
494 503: 0.129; 479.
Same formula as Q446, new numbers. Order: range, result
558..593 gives 412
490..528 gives 454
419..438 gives 545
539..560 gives 392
